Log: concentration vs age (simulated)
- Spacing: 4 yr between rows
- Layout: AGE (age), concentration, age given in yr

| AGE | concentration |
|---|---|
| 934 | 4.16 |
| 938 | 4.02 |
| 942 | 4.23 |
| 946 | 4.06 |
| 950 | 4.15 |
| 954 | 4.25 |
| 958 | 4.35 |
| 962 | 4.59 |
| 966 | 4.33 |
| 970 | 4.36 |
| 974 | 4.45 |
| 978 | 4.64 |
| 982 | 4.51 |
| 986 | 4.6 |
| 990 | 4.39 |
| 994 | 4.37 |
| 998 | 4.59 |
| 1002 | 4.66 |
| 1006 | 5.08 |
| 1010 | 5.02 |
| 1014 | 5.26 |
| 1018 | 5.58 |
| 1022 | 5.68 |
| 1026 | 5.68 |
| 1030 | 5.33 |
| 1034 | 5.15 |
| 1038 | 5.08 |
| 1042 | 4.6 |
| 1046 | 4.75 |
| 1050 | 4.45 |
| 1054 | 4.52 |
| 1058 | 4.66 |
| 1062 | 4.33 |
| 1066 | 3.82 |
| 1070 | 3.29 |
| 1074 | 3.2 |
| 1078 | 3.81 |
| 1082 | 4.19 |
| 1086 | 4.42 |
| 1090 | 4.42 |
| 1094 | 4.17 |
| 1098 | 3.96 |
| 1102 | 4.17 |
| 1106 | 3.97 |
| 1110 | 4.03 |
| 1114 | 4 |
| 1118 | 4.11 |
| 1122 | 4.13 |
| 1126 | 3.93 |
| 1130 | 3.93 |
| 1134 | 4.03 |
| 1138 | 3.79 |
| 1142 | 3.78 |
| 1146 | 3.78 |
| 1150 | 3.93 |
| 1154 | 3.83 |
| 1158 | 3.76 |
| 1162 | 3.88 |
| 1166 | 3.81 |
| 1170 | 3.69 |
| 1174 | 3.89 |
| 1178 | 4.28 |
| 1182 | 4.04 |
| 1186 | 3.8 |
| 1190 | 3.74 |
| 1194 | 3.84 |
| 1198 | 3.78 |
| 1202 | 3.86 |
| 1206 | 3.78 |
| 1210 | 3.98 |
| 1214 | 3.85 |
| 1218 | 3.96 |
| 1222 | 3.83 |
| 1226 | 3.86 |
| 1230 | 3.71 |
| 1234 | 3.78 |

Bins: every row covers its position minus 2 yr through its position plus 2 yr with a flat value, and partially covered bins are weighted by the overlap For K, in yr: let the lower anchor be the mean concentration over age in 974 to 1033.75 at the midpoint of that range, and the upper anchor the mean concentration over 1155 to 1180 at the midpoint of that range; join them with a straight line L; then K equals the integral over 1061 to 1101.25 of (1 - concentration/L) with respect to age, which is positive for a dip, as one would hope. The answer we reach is 4.4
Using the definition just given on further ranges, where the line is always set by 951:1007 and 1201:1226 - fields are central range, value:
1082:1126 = 0.4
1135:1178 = 2.0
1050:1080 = 2.0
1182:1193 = 0.3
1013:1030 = -4.5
